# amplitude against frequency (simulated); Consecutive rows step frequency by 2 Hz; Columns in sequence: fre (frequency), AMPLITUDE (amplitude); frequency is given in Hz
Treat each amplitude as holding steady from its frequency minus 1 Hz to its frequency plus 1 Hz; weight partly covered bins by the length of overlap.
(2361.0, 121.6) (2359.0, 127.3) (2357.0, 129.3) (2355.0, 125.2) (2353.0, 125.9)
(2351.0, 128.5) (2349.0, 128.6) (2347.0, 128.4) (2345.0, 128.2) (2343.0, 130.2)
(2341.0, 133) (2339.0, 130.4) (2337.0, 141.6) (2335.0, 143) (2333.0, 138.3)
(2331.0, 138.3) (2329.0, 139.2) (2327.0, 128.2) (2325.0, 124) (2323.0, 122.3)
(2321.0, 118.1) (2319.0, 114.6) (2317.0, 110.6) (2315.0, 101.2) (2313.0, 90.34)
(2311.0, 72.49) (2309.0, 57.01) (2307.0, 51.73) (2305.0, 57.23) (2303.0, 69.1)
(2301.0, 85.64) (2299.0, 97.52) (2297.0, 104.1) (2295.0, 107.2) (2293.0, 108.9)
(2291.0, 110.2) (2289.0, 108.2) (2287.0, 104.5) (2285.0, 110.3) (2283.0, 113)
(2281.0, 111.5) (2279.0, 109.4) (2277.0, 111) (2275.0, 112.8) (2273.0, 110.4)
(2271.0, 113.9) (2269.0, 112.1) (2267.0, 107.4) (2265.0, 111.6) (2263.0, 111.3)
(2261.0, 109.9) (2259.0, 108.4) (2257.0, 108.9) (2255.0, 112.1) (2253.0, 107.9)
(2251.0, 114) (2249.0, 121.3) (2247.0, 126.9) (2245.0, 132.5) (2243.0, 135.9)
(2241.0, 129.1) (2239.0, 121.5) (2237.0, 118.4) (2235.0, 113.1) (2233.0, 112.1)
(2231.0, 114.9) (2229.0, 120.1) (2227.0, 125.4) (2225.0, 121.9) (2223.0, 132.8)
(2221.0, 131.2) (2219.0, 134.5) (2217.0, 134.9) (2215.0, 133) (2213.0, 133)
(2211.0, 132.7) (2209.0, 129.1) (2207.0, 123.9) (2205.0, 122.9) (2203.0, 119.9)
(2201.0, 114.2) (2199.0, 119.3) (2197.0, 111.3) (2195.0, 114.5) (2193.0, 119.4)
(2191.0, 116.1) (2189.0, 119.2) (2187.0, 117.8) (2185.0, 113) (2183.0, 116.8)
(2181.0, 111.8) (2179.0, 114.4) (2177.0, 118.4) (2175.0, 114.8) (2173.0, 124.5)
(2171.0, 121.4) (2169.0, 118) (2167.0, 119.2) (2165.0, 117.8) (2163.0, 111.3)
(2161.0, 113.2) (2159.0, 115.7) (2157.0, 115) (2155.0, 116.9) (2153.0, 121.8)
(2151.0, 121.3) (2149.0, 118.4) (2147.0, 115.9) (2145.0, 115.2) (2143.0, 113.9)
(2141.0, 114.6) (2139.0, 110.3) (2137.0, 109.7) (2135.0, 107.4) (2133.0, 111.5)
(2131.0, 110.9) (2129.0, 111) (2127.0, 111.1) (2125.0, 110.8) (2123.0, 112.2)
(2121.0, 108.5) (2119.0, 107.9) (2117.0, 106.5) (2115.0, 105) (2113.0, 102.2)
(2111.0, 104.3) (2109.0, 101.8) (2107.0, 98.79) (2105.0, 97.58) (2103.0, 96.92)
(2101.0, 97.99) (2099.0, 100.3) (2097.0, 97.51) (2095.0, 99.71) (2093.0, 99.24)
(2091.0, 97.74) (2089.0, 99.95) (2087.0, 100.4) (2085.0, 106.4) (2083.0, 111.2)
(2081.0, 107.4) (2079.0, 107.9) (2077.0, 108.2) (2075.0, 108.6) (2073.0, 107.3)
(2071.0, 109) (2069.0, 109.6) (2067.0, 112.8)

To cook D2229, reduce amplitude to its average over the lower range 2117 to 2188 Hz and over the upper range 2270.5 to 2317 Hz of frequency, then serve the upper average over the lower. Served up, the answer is 0.84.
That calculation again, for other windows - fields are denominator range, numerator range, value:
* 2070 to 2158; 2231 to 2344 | 1.04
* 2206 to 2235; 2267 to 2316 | 0.77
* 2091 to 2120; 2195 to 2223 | 1.25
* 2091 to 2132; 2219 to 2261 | 1.16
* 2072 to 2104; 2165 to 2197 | 1.14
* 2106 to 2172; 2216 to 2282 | 1.05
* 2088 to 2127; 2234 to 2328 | 1.04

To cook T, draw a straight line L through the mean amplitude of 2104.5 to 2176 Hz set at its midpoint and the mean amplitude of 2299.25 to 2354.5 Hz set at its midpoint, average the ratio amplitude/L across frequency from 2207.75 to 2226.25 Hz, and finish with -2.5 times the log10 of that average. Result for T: -0.17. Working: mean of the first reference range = 112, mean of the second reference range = 112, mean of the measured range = 131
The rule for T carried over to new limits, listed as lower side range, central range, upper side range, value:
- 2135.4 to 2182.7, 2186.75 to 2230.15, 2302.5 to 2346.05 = -0.08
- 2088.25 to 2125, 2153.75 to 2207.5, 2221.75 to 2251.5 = -0.03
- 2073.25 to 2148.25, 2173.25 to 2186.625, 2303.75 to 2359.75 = -0.06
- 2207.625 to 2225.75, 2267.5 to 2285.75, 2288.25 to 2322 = -0.07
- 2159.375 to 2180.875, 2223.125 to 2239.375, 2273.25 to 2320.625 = -0.11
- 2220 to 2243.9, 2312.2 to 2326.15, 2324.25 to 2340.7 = 0.19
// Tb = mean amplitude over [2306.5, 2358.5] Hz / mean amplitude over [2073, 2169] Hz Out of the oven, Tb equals 1.1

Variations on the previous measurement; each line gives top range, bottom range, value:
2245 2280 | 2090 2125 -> 1.10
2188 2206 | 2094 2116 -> 1.17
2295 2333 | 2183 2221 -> 0.82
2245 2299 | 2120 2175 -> 0.97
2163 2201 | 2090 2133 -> 1.12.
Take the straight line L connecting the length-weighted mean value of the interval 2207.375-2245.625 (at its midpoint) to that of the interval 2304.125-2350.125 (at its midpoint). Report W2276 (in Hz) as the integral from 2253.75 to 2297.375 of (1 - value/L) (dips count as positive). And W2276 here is 3.86 Hz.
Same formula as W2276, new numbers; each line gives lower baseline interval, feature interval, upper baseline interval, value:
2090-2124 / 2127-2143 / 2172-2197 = -0.6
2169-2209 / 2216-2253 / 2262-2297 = -3.3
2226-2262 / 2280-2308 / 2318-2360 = 6.4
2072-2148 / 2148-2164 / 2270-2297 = -1.4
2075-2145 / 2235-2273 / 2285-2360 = -2.2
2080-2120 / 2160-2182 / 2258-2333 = -2.9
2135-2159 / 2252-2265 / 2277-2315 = -1.4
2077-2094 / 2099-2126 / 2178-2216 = 1.1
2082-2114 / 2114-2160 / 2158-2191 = -1.6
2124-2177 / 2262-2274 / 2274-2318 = -1.4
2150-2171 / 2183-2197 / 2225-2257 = 0.2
